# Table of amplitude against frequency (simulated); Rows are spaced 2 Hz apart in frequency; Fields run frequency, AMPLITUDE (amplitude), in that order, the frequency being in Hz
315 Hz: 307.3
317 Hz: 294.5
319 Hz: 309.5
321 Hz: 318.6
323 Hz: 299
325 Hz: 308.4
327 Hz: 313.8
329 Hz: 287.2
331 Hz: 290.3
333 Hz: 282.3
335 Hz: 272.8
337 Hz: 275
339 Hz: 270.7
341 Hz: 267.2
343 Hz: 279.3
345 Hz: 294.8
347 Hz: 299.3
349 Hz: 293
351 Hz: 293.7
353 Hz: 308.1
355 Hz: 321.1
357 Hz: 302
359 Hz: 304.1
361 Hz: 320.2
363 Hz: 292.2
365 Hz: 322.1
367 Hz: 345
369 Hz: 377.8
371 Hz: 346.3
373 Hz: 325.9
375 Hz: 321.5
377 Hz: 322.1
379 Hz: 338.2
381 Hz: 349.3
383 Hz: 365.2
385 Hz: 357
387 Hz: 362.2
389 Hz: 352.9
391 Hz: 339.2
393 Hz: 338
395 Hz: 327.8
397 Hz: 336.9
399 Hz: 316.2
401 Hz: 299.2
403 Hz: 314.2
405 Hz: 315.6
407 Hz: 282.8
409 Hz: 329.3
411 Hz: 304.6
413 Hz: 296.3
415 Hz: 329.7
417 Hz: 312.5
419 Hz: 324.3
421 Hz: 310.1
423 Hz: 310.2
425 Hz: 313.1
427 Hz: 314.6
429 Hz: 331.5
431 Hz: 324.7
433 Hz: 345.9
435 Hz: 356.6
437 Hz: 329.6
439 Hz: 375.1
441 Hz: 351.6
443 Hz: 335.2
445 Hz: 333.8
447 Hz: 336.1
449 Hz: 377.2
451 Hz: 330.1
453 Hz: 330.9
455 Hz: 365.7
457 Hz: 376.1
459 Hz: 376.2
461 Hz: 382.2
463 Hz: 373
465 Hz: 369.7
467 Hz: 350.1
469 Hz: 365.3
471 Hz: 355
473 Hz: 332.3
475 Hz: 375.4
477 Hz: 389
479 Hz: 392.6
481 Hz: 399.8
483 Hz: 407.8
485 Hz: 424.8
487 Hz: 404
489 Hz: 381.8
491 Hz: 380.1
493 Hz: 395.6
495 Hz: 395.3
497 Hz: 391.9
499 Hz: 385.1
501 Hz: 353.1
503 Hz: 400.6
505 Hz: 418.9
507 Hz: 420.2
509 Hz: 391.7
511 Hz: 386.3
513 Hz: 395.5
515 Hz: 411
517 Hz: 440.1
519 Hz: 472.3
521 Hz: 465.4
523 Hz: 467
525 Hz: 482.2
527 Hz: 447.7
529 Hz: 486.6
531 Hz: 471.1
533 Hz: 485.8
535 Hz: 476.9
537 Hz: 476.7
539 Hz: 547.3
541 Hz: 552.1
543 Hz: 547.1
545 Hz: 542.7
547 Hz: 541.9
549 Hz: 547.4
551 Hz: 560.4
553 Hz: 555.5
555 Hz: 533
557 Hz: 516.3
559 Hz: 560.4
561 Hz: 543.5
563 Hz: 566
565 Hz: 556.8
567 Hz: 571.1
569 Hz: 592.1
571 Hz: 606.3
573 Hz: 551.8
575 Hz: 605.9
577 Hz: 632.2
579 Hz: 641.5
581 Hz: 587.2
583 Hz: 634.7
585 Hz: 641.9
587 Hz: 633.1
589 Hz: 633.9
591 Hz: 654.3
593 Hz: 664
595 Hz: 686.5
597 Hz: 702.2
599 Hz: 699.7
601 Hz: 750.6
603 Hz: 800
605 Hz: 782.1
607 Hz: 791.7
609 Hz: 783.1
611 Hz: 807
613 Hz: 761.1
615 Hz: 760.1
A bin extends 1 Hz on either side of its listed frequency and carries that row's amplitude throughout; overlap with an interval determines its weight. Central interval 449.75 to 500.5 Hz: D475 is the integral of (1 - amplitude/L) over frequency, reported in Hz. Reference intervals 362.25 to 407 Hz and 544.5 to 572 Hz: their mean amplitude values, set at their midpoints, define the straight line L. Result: 8.2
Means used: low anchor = 334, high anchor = 557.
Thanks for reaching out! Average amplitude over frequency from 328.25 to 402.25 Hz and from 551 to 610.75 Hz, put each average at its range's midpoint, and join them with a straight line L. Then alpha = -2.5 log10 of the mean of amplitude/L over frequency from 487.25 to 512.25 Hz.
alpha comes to 0.300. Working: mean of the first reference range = 316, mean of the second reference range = 638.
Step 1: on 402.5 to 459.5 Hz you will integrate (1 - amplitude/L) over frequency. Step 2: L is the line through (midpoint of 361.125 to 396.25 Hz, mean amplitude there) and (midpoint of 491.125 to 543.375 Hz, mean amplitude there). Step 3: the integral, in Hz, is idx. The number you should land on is 7.0 Hz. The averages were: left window 340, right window 442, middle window 332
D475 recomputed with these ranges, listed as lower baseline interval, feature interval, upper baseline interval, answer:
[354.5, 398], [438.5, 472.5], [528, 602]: 6.3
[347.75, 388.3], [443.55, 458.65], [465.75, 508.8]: 0.7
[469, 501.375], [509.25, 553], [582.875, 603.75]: 2.3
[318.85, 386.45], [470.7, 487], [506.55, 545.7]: 1.5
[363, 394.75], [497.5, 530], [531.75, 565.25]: 4.6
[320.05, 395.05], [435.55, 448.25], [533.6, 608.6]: 2.5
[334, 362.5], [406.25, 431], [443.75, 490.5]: 1.8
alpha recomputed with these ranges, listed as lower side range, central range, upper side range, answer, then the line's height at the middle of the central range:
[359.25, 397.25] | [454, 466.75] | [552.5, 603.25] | 0.213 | 453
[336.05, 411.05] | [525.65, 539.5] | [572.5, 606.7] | 0.194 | 577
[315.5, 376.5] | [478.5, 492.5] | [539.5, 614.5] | 0.249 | 502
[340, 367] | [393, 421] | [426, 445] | 0.039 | 327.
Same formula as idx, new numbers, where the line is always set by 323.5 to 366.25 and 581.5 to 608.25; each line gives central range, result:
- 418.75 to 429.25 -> 2.65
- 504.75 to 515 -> 2.89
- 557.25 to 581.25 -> 2.69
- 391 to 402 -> 1.54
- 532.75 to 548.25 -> 2.19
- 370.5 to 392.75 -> 0.69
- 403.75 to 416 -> 2.76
